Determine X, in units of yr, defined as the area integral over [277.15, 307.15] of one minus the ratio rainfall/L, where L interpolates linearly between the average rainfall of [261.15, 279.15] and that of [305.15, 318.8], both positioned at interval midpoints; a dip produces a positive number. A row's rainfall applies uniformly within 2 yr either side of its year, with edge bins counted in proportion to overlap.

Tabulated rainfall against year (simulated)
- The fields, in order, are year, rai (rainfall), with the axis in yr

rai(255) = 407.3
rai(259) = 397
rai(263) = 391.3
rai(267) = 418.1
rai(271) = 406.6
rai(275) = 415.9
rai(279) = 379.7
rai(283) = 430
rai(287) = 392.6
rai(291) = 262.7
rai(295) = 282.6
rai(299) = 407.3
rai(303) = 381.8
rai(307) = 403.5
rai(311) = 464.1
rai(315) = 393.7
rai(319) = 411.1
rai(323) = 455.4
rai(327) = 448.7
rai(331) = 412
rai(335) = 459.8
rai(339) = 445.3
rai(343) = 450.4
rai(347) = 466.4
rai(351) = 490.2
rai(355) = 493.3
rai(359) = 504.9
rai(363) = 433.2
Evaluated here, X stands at 3.4 yr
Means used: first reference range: 405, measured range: 365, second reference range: 419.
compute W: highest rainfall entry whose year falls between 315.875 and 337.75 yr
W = 459.8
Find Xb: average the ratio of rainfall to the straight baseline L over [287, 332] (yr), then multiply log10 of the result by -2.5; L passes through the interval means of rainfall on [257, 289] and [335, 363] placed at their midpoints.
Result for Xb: 0.12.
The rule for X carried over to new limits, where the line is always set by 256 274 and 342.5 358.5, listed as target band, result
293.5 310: 2.3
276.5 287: 0.4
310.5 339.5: 1.5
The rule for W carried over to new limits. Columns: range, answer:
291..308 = 407.3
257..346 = 464.1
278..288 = 430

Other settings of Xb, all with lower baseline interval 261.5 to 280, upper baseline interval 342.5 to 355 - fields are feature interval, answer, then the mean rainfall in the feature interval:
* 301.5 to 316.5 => 0.07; 412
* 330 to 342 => 0.05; 442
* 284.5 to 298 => 0.29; 324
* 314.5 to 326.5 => 0.06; 427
